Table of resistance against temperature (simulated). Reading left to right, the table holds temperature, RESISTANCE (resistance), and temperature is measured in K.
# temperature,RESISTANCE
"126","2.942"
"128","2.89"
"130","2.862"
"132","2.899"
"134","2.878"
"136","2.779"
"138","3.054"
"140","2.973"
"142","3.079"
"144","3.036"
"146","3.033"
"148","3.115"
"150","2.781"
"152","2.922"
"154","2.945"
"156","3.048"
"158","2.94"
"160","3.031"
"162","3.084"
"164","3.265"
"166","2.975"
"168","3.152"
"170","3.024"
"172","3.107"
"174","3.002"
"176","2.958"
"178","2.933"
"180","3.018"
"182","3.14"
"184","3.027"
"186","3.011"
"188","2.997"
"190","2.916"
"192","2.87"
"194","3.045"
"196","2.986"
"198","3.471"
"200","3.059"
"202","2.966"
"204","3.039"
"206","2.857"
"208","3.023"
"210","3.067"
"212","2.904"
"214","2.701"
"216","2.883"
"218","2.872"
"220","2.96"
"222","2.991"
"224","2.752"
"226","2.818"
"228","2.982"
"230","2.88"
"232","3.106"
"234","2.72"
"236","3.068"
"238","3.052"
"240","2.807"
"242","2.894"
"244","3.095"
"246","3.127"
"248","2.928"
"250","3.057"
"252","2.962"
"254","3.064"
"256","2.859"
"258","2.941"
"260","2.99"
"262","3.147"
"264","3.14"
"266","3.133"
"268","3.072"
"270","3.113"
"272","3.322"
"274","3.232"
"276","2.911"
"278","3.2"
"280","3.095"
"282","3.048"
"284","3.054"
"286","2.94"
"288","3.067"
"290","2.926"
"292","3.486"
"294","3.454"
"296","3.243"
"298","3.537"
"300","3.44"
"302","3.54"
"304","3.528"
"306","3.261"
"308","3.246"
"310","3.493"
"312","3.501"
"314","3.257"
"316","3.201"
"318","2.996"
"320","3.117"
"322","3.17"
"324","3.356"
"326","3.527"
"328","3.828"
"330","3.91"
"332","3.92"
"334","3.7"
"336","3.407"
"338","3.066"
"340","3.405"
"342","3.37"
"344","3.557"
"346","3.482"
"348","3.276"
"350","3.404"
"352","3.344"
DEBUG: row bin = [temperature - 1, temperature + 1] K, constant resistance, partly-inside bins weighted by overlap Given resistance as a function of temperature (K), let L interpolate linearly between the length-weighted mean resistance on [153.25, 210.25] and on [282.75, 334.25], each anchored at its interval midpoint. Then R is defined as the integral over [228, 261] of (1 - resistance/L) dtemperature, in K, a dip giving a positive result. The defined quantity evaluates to 2.3 K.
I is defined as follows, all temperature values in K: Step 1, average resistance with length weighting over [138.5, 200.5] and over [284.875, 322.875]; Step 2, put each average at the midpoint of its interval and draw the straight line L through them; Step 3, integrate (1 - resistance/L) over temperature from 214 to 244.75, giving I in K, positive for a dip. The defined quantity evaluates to 2.2 K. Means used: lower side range 3.03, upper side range 3.28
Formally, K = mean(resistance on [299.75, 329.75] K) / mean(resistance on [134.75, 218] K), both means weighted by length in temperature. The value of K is 1.1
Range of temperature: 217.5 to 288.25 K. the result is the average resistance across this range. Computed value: 3.01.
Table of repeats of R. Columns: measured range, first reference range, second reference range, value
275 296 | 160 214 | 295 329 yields 1.09 K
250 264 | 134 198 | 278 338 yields 0.94 K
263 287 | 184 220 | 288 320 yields 0.91 K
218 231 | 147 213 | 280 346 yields 0.99 K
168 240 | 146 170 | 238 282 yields 1.40 K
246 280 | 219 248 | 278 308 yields 0.33 K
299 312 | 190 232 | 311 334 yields -0.20 K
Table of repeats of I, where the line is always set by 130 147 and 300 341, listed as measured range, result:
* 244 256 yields 0.8 K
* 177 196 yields 0.5 K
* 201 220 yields 1.3 K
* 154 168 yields -0.2 K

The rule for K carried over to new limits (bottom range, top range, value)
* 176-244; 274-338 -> 1.12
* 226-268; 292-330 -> 1.13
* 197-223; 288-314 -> 1.13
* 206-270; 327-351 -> 1.19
